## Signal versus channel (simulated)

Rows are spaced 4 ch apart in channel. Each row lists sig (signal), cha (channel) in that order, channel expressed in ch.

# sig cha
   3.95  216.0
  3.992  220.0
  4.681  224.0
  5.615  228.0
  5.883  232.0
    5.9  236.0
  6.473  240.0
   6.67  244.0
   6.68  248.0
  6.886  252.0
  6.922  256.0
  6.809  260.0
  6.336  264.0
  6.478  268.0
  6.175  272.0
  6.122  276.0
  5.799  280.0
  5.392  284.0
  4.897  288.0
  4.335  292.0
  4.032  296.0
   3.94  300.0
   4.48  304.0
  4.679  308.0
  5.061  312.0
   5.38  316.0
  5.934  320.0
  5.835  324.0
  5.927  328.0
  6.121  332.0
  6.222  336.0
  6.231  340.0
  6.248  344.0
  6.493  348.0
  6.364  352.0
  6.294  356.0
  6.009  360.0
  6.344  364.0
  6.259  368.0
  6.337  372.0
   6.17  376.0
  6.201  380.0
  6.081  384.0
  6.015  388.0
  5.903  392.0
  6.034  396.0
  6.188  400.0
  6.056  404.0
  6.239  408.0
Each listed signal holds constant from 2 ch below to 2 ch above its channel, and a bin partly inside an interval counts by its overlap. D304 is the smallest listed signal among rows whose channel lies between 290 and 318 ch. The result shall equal 3.94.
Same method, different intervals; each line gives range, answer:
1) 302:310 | 4.48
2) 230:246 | 5.883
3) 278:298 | 4.032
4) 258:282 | 5.799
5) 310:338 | 5.061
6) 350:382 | 6.009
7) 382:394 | 5.903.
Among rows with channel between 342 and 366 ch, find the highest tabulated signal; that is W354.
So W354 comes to 6.493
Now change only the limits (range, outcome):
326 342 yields 6.231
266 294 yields 6.478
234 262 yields 6.922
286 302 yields 4.897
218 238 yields 5.9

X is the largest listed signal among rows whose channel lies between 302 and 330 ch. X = 5.934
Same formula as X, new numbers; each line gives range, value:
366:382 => 6.337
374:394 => 6.201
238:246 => 6.67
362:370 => 6.344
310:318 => 5.38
